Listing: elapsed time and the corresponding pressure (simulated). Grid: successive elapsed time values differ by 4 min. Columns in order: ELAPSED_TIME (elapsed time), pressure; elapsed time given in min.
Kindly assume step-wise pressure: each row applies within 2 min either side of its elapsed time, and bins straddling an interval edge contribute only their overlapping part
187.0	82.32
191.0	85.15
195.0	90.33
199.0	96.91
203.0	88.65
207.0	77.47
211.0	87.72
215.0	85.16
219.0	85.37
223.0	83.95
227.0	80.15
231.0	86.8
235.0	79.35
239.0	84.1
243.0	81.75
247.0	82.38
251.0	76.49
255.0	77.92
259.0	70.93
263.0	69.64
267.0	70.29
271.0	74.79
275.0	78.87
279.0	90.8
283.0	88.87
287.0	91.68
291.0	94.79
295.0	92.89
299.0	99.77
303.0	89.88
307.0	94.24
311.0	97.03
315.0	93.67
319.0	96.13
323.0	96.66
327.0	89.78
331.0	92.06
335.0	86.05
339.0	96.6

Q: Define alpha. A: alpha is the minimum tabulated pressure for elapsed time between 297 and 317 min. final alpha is 89.88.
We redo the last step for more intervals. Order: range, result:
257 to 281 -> 69.64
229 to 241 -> 79.35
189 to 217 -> 77.47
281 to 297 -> 88.87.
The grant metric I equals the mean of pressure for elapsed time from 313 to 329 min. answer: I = 94.1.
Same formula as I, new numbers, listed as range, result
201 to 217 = 84.8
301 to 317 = 93.7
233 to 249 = 81.9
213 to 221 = 85.3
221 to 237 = 82.6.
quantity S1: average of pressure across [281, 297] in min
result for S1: 92.1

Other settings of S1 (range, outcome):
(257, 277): 72.9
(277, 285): 89.8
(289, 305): 94.3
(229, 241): 83.4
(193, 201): 93.6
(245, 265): 75.5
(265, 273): 72.5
